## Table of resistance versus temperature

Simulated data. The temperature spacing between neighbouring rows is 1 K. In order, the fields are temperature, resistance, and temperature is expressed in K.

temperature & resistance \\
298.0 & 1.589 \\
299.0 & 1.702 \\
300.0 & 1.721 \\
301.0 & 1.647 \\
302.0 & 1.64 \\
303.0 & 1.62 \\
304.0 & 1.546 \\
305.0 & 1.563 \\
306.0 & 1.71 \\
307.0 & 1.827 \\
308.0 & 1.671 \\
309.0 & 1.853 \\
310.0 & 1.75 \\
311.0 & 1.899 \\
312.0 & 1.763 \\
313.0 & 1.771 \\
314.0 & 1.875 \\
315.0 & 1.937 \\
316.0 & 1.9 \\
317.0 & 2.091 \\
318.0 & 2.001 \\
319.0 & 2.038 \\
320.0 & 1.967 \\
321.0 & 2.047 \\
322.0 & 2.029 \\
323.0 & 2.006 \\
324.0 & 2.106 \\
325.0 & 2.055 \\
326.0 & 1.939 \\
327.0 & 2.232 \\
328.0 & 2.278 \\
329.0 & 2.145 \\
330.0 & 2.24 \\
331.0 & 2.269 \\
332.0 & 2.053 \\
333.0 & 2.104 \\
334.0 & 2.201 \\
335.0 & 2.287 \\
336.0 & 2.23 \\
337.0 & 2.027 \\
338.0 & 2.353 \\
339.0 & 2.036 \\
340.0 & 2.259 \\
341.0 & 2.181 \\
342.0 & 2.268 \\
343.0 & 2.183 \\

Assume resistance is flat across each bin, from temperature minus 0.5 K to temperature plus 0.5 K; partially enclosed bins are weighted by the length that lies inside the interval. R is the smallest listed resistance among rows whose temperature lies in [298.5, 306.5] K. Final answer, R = 1.546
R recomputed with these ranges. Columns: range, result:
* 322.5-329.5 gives 1.939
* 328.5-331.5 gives 2.145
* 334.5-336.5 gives 2.23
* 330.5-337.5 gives 2.027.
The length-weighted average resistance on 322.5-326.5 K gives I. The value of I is 2.03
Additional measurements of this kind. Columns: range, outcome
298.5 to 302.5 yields 1.68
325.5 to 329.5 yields 2.15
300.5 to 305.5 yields 1.6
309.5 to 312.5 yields 1.8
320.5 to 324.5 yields 2.05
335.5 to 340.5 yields 2.18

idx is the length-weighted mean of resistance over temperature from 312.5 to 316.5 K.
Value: 1.87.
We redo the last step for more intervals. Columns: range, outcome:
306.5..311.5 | 1.8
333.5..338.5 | 2.22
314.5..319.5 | 1.99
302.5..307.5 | 1.65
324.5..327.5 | 2.08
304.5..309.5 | 1.72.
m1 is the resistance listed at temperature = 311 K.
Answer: 1.899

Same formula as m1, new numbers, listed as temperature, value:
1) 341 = 2.181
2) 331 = 2.269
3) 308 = 1.671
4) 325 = 2.055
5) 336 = 2.23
